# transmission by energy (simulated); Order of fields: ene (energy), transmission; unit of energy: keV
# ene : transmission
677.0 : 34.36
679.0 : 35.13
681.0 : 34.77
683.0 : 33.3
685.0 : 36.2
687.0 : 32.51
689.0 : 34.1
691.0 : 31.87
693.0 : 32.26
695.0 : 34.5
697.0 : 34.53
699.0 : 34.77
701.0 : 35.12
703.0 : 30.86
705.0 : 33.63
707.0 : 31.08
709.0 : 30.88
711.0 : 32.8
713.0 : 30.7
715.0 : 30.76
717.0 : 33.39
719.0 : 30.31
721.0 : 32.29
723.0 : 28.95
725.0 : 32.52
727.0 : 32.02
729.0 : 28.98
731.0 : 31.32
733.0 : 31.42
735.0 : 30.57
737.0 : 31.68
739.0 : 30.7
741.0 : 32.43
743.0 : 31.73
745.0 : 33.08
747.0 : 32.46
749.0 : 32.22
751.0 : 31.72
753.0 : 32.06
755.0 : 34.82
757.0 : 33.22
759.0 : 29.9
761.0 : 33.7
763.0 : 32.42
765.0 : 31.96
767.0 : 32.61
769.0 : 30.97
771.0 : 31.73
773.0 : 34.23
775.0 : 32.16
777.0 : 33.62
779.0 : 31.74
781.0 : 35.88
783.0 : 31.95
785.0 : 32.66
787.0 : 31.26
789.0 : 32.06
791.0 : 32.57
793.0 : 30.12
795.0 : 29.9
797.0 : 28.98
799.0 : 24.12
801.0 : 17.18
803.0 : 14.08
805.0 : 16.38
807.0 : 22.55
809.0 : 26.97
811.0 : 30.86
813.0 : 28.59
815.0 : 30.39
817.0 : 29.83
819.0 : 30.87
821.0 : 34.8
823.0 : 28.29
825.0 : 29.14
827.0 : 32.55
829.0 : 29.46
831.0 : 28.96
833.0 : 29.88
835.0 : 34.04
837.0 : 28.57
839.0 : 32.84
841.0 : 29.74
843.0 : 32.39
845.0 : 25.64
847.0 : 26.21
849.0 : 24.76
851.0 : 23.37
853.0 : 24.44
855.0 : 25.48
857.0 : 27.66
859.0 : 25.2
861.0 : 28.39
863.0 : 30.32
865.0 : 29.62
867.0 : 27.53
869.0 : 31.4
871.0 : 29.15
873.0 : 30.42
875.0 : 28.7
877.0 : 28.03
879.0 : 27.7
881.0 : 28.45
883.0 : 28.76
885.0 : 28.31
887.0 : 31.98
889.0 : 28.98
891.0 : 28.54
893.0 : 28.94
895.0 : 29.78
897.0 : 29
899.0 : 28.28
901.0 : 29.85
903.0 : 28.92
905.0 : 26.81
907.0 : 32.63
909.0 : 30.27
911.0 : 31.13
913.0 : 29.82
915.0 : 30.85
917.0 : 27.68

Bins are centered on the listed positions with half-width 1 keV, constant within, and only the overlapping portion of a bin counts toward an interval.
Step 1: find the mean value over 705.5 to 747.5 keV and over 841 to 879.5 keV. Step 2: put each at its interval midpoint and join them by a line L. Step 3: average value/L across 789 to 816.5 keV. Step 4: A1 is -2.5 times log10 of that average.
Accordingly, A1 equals 0.14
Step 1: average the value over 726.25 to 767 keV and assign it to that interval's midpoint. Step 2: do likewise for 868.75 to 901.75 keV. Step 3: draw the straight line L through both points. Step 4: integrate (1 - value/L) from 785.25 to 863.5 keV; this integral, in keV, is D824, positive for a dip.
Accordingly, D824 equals 6.2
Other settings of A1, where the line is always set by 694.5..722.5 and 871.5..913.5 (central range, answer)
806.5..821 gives 0.05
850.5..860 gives 0.18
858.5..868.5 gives 0.05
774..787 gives -0.06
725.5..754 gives 0.01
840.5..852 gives 0.12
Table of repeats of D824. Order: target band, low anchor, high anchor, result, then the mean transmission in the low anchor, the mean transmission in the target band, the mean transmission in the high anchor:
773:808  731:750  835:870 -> 2.2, 31.8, 28.2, 28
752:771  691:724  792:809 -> -3.8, 32.3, 32.4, 23.2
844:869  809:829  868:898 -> 2.5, 30.4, 26.7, 29.2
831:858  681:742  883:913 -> 2.0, 32.3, 28.1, 29.5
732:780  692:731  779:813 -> -4.1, 32.1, 32.2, 27.5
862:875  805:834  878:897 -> -0.3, 29.1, 29.7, 29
